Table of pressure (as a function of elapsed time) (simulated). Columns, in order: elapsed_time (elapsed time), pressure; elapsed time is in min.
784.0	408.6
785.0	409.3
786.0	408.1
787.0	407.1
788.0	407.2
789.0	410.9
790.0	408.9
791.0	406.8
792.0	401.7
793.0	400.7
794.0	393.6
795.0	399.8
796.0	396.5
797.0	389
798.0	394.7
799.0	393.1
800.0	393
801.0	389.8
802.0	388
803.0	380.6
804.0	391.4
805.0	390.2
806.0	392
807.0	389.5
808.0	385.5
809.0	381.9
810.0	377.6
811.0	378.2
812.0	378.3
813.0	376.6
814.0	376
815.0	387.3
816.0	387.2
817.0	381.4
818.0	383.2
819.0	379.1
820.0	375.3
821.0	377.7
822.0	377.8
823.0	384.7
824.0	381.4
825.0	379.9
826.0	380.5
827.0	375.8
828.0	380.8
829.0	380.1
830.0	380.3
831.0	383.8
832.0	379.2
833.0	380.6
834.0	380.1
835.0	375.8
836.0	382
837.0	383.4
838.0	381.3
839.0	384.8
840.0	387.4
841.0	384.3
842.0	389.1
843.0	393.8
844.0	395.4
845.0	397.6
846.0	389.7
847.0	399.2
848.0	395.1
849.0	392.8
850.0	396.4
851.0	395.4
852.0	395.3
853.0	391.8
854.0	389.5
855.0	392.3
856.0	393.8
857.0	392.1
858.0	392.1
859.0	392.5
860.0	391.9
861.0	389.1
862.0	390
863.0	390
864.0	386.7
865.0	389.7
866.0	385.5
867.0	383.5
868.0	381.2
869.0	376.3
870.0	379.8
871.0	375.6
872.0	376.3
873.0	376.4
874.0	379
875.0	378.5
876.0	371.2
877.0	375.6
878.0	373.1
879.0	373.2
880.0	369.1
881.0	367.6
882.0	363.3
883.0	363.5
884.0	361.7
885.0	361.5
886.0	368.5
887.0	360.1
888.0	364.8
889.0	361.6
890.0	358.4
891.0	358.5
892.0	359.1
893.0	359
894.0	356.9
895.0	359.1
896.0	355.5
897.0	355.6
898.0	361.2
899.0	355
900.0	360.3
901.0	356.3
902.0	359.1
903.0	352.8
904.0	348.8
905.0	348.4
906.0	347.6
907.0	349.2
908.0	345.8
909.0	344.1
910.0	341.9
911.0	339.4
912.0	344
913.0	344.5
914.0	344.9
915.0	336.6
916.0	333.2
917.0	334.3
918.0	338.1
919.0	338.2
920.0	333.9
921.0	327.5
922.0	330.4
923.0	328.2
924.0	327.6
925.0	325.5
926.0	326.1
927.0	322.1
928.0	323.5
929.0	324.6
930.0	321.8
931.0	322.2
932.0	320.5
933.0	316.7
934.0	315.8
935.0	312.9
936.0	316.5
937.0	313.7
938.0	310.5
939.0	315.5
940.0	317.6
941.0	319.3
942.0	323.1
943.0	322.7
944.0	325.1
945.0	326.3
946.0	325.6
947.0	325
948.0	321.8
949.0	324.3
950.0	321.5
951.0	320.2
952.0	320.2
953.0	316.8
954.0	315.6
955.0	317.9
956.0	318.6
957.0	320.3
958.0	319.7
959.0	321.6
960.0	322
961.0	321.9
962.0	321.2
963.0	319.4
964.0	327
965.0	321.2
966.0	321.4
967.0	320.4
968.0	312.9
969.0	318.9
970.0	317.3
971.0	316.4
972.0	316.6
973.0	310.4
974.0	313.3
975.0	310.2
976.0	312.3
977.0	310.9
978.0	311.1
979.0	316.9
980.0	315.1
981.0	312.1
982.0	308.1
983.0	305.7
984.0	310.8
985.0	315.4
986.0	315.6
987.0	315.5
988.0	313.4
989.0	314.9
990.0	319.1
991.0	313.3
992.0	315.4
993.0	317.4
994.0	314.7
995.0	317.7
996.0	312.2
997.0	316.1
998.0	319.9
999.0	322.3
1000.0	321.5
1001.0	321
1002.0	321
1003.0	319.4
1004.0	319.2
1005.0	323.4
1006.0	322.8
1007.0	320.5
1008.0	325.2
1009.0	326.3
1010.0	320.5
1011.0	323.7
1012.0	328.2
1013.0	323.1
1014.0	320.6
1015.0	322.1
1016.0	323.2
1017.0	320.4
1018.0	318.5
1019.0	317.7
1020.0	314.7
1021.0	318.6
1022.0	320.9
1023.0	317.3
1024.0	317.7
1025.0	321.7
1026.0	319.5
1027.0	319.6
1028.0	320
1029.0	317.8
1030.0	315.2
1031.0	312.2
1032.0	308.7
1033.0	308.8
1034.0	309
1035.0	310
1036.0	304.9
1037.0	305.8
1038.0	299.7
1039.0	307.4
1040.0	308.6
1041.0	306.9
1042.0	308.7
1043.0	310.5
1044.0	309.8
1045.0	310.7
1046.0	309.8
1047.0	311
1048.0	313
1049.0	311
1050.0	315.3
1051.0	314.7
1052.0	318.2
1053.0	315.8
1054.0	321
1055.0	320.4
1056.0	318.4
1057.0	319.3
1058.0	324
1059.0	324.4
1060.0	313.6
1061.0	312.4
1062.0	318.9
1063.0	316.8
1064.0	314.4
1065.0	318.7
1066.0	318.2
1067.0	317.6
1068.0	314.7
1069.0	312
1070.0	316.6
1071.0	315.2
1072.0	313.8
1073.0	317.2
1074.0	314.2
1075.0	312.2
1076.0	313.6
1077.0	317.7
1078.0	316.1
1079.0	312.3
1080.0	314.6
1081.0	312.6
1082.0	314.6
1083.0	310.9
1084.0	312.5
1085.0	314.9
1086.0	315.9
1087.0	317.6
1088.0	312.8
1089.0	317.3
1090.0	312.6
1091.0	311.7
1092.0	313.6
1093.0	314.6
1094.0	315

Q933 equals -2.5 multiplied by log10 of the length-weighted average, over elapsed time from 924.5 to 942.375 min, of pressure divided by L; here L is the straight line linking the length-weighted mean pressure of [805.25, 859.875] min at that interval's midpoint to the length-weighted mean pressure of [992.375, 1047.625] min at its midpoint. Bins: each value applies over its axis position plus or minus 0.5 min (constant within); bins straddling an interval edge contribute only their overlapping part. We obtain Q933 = 0.09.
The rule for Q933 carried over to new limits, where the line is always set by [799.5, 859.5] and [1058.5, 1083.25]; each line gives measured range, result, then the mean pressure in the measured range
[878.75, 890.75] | 0.02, 364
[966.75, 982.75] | 0.10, 314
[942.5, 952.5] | 0.09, 323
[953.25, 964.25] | 0.09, 320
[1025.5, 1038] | 0.05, 312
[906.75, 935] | 0.09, 332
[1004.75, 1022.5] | 0.03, 322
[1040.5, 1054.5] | 0.03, 313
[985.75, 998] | 0.08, 316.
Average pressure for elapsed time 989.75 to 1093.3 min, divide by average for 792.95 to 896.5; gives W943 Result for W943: 0.83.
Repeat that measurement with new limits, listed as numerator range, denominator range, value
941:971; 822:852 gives 0.83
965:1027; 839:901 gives 0.84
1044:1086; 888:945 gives 0.93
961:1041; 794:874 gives 0.82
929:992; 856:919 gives 0.87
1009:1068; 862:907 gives 0.86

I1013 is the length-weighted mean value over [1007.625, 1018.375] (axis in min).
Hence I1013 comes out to 323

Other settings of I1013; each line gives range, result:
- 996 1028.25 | 321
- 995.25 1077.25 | 316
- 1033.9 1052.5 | 310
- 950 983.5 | 317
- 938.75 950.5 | 322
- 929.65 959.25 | 320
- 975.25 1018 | 318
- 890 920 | 349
